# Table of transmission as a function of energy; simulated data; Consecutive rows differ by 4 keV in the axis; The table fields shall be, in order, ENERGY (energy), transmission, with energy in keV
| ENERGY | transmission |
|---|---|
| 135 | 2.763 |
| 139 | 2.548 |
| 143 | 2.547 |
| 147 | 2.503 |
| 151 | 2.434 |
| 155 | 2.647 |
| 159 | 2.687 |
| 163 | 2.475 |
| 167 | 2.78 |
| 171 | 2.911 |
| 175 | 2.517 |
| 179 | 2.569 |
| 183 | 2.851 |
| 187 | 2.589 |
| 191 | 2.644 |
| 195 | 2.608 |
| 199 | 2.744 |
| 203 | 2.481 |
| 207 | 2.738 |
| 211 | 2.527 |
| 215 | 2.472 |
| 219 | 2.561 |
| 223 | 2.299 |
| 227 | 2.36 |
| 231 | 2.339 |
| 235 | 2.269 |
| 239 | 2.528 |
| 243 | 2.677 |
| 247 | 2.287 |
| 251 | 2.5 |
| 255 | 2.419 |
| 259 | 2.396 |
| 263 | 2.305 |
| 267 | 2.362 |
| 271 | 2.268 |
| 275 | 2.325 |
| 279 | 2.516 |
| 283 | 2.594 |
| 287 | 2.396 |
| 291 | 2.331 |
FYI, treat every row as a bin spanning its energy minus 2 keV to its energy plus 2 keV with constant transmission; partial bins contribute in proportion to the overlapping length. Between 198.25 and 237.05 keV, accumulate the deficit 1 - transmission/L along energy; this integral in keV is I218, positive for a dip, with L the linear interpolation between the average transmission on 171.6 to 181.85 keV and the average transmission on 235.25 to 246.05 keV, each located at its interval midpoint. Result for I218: 1.28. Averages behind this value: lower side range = 2.62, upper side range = 2.52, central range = 2.47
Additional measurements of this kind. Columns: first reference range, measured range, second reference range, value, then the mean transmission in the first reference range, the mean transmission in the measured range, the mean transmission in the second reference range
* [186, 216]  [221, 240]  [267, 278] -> 1.1 keV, 2.61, 2.35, 2.33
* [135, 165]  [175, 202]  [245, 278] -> -1.7 keV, 2.56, 2.65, 2.36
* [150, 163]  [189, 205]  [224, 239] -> -1.1 keV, 2.58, 2.62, 2.35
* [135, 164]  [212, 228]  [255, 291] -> 0.2 keV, 2.57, 2.43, 2.39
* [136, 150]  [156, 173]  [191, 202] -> -0.8 keV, 2.54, 2.71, 2.65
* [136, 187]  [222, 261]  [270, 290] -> 1.2 keV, 2.62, 2.41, 2.42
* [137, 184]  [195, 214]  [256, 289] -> -0.6 keV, 2.62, 2.61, 2.4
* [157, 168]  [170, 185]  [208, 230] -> -0.6 keV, 2.64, 2.7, 2.45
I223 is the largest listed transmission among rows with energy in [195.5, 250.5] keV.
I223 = 2.744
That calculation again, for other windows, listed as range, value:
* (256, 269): 2.396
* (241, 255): 2.677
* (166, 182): 2.911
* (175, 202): 2.851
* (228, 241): 2.528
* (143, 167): 2.78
